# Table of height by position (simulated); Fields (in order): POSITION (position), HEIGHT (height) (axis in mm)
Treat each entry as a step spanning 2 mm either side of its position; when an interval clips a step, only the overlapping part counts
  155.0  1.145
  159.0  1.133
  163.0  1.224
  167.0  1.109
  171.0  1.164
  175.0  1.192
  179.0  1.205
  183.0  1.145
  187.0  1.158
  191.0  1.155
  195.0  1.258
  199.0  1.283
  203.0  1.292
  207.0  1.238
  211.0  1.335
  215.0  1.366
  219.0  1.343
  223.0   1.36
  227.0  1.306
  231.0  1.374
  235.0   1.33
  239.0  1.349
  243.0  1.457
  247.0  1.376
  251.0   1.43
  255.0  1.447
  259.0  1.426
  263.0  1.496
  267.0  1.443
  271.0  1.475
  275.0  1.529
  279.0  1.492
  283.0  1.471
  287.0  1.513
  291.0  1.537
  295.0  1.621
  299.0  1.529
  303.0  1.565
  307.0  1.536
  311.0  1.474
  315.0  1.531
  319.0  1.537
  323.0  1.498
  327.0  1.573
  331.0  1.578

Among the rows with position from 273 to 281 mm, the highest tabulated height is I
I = 1.529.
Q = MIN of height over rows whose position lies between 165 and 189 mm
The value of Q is 1.109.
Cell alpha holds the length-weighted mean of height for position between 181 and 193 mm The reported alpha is 1.15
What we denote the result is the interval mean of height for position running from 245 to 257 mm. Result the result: 1.42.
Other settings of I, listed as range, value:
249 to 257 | 1.447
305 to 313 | 1.536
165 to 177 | 1.192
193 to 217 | 1.366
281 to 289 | 1.513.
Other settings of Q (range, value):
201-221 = 1.238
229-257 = 1.33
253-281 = 1.426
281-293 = 1.471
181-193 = 1.145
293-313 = 1.474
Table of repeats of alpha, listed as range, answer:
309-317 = 1.5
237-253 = 1.4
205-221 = 1.32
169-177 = 1.18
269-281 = 1.5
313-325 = 1.52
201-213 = 1.29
